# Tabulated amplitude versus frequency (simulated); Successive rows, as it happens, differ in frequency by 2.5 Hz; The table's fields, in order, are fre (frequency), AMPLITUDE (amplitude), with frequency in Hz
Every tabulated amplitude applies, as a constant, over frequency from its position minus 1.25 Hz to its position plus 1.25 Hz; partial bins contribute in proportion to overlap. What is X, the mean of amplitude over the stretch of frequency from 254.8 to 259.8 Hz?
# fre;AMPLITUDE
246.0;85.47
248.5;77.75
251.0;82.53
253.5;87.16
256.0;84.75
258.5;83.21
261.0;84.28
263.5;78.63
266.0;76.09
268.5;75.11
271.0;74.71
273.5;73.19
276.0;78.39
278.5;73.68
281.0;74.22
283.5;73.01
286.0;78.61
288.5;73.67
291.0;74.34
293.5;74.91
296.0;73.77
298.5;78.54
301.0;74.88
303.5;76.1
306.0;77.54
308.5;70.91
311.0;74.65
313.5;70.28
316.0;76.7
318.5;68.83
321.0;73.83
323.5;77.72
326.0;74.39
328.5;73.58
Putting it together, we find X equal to 84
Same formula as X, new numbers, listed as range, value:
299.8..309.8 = 74.9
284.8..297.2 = 75.1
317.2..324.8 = 73.5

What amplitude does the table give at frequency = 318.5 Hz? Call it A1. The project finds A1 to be 68.83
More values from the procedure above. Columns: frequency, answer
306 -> 77.54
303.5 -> 76.1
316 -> 76.7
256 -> 84.75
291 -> 74.34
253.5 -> 87.16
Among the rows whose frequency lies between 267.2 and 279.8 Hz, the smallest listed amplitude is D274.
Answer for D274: 73.19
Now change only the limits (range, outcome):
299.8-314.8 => 70.28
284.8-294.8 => 73.67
